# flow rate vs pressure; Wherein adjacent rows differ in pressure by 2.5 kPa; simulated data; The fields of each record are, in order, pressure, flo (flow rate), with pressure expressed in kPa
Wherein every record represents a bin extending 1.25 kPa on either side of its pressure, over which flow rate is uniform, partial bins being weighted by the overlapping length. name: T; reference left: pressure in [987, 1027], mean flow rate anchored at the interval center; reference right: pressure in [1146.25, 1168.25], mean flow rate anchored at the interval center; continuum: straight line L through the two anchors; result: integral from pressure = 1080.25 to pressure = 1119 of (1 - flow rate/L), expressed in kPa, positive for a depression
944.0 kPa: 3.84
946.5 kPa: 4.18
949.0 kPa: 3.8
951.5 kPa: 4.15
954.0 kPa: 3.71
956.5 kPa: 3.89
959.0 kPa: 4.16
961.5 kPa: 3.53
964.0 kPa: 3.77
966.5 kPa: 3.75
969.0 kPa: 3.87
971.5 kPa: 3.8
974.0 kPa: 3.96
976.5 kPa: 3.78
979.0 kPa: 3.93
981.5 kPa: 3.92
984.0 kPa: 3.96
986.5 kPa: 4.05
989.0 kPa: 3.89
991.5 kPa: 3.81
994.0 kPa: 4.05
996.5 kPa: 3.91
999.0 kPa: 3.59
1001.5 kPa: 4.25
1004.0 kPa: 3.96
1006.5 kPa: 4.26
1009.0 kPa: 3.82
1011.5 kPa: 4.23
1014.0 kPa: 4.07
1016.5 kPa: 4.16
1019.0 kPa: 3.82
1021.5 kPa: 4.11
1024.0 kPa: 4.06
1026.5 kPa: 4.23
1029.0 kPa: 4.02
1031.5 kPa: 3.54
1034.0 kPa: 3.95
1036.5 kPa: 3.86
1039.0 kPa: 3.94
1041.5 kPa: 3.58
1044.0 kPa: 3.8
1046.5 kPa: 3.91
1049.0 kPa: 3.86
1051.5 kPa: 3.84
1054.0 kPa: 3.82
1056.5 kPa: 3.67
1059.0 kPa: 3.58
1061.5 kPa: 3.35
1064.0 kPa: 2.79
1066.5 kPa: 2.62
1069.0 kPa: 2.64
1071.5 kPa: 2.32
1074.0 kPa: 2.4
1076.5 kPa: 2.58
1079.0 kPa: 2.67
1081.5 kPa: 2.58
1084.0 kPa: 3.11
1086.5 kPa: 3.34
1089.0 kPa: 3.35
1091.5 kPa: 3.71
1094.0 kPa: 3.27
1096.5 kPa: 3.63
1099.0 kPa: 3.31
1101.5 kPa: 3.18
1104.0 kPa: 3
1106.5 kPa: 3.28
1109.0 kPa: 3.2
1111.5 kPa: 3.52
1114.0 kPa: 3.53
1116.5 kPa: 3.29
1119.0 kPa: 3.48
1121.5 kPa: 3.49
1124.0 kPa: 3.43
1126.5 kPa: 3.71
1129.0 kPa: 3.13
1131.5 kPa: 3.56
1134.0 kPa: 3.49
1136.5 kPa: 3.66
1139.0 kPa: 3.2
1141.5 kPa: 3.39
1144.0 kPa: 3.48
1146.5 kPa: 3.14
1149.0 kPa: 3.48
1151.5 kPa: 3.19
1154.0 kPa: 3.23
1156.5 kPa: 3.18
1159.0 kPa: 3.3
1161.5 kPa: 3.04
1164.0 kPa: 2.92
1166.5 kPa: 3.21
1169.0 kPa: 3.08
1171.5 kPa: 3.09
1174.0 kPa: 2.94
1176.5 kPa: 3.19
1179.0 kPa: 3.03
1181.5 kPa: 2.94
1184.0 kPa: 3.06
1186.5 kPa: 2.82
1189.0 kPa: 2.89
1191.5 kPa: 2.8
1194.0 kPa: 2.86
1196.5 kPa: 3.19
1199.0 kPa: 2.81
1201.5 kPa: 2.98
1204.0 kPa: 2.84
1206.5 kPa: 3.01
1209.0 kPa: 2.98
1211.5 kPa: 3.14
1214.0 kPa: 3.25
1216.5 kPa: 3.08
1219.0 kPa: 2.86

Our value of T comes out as 2.3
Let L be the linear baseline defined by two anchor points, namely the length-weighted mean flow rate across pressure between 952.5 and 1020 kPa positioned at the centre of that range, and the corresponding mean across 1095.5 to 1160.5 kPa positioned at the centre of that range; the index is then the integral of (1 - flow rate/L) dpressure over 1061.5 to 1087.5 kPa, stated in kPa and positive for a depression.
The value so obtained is 6.13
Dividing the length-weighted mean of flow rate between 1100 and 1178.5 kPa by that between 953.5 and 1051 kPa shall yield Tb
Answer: 0.8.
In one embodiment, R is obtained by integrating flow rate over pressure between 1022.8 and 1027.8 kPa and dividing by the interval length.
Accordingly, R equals 4.14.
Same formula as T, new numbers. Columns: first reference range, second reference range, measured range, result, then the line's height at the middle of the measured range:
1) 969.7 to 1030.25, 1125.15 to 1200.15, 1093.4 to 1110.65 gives 1.0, 3.47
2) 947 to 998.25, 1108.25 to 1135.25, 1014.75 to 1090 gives 4.2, 3.65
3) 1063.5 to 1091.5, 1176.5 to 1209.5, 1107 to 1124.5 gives -3.4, 2.85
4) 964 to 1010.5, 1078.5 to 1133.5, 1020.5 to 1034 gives -1.0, 3.72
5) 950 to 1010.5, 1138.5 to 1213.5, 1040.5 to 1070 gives 1.1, 3.59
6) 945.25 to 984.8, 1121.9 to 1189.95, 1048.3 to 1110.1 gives 5.8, 3.49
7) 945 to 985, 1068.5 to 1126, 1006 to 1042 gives -4.2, 3.56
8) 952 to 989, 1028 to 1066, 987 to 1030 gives -2.8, 3.77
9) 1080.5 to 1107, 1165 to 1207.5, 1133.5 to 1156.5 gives -1.8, 3.11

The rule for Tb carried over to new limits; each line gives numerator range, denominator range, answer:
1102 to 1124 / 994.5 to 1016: 0.83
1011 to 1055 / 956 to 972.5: 1.03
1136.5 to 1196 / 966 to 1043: 0.79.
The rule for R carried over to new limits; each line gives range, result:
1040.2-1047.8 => 3.77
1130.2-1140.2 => 3.48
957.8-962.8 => 3.84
